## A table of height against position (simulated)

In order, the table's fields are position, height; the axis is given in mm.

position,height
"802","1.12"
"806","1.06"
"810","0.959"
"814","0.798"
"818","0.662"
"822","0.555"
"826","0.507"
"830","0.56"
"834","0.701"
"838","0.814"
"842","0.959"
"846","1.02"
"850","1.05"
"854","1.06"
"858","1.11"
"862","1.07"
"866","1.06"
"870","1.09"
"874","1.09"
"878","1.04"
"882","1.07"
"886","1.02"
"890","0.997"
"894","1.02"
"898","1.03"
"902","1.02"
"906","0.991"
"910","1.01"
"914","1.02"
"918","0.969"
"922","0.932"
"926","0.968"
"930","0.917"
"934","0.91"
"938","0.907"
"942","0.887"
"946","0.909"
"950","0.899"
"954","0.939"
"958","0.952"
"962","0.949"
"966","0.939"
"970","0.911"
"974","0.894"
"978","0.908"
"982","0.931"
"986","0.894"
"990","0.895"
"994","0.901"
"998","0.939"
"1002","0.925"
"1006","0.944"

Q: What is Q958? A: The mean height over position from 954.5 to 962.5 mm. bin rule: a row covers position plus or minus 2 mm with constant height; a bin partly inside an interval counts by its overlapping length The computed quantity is 0.949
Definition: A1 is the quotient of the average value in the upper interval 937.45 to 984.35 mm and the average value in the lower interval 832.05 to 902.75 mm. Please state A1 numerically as 0.9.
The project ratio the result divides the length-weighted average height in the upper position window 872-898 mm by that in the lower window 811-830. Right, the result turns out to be 1.6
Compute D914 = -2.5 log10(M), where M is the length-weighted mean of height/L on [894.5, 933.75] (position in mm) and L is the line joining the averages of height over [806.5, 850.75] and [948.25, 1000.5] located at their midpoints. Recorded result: -0.14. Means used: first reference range 0.782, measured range 0.982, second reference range 0.919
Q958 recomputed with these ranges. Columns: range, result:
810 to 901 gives 0.924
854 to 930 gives 1.03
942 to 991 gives 0.918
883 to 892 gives 1.02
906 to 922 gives 0.99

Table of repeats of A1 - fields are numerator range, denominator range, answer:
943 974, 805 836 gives 1.29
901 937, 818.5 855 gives 1.22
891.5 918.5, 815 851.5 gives 1.34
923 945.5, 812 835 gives 1.46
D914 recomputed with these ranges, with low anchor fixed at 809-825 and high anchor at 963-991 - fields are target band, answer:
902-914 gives -0.21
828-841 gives 0.04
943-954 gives -0.04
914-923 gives -0.15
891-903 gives -0.25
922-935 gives -0.10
